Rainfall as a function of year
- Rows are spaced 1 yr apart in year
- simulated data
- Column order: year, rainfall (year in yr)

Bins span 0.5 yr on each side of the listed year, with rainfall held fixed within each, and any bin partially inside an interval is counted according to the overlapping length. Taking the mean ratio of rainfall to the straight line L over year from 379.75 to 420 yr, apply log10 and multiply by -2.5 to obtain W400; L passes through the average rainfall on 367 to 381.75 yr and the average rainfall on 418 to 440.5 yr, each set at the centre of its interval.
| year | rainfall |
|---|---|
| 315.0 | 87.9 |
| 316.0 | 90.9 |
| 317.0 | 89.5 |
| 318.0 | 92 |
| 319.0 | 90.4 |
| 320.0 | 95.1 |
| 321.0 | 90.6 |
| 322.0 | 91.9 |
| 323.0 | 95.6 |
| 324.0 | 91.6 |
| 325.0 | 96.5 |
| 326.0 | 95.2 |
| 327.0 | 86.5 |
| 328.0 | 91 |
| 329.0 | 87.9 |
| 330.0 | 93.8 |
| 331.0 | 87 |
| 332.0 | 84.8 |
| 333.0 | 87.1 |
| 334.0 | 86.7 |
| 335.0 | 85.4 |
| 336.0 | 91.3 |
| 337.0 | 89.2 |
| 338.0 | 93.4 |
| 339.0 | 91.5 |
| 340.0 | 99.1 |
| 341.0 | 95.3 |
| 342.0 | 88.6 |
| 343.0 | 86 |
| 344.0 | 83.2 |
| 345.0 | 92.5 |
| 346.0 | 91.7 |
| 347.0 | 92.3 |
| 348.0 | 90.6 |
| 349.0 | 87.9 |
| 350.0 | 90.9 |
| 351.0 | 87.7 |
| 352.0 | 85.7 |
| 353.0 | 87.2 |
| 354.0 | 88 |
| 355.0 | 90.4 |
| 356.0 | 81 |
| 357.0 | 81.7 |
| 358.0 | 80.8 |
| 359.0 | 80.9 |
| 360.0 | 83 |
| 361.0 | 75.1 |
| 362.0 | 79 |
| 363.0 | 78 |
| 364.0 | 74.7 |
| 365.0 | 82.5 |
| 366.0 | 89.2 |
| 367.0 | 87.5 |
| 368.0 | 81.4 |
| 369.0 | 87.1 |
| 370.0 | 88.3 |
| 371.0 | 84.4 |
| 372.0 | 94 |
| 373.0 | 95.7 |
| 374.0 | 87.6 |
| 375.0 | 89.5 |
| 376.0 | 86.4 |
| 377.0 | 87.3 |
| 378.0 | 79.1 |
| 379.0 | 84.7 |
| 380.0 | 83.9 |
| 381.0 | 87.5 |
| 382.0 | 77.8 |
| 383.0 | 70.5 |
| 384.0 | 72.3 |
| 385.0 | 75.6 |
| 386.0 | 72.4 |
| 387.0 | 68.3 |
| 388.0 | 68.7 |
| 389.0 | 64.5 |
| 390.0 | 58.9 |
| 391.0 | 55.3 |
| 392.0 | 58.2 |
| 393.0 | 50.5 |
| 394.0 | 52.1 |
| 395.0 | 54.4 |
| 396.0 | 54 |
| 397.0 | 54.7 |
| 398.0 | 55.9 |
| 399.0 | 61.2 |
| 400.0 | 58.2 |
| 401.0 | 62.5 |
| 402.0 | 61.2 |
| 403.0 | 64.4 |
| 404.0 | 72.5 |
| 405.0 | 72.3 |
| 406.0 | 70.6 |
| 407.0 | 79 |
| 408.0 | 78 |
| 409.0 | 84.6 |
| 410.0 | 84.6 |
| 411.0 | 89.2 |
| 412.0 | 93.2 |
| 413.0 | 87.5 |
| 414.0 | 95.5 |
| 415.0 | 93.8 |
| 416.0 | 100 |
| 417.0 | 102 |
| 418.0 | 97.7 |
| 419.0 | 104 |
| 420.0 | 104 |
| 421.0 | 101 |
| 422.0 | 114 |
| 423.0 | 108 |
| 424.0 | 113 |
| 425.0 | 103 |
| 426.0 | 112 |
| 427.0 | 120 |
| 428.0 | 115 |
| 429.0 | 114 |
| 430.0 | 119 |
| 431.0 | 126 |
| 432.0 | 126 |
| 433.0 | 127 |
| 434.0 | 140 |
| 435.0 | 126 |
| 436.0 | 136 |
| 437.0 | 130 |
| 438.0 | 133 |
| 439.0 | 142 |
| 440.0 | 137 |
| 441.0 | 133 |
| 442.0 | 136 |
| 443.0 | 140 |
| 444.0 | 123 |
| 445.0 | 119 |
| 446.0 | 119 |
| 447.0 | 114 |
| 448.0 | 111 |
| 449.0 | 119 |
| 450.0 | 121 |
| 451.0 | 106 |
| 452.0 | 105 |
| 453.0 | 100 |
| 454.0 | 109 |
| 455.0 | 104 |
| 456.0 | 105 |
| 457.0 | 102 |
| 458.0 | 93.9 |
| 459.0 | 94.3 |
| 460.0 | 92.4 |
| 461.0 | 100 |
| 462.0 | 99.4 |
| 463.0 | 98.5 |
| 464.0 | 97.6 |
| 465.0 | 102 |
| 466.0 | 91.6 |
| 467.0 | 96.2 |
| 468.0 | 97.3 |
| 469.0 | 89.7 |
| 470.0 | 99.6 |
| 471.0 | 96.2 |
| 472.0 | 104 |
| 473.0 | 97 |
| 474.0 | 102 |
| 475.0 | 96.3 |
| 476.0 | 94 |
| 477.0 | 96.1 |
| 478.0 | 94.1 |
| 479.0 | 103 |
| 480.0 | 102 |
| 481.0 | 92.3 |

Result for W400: 0.35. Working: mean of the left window 86.8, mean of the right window 120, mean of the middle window 74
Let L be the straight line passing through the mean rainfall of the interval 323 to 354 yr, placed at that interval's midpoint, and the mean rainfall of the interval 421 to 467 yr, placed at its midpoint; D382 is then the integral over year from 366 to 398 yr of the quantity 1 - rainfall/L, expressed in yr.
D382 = 8.1 yr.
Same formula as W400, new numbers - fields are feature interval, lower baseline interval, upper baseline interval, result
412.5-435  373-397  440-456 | -0.11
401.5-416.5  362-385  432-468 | 0.20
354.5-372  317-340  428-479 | 0.16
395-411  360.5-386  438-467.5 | 0.35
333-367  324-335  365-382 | 0.02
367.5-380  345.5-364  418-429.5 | 0.06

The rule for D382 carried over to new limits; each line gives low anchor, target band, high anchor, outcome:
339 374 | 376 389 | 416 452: 2.70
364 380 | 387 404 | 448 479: 5.84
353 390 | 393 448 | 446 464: -2.24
